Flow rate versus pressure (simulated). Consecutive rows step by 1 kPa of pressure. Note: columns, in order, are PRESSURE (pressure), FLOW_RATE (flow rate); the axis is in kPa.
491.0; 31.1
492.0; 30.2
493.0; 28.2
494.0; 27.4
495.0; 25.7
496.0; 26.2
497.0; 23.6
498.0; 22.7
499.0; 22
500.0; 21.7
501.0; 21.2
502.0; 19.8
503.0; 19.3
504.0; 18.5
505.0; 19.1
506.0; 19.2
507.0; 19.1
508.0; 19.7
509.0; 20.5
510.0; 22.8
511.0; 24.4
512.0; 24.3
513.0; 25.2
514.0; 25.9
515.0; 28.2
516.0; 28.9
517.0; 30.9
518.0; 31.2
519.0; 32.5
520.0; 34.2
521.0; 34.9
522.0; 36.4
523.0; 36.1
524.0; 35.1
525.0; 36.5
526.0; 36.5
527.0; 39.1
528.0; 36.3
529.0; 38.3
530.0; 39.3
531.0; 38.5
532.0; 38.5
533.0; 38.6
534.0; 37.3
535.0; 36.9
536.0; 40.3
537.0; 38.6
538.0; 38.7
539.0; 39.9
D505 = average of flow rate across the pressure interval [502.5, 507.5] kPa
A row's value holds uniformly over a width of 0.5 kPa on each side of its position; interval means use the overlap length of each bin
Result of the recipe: 19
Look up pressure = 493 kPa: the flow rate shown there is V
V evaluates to 28.2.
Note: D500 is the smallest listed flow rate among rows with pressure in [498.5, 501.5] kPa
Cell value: 21.2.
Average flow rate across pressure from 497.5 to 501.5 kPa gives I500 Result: 21.9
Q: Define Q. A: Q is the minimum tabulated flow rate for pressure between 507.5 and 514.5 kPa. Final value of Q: 19.7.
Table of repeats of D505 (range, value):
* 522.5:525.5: 35.9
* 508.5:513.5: 23.4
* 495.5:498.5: 24.2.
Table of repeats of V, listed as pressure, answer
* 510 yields 22.8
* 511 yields 24.4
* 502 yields 19.8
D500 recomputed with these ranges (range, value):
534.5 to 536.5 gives 36.9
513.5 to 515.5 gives 25.9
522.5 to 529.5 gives 35.1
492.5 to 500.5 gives 21.7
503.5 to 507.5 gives 18.5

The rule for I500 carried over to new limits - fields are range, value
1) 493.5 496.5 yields 26.4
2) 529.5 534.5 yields 38.4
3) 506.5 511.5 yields 21.3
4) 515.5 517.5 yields 29.9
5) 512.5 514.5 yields 25.5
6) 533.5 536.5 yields 38.2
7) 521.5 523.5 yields 36.2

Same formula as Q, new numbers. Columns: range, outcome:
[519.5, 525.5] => 34.2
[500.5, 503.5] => 19.3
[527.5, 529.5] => 36.3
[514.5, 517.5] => 28.2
